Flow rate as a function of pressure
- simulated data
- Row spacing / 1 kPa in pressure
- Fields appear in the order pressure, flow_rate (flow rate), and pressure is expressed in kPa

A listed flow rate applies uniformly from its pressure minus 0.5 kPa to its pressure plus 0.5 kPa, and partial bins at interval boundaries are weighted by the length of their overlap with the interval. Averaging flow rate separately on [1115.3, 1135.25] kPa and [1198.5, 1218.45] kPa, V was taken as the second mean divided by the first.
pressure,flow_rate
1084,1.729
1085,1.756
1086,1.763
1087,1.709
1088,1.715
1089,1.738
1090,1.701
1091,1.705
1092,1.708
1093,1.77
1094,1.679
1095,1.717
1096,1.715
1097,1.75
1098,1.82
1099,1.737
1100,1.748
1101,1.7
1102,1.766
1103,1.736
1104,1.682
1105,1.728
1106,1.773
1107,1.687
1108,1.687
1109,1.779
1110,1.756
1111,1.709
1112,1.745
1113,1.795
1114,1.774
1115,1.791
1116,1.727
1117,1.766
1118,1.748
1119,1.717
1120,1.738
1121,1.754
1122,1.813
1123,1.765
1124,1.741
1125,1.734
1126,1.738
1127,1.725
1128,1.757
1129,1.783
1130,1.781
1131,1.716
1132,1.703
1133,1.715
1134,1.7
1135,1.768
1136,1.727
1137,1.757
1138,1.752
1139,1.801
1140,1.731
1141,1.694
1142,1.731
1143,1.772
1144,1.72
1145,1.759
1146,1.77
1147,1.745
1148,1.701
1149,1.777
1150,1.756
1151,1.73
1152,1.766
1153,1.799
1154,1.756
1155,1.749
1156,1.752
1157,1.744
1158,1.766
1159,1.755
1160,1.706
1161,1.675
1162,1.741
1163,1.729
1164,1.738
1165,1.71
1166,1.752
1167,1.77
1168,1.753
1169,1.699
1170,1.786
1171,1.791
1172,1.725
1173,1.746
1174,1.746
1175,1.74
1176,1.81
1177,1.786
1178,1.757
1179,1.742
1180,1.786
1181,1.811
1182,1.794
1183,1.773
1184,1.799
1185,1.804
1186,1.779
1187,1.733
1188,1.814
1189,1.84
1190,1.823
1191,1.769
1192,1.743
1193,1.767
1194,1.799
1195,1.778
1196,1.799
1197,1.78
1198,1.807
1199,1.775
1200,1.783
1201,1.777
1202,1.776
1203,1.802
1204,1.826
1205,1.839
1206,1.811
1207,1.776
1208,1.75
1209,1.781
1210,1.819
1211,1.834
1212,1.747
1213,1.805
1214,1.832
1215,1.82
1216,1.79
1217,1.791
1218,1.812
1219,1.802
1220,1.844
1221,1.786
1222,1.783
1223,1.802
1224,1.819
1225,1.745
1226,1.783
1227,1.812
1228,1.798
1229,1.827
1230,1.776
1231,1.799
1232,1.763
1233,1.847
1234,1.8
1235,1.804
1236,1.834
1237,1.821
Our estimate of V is 1.03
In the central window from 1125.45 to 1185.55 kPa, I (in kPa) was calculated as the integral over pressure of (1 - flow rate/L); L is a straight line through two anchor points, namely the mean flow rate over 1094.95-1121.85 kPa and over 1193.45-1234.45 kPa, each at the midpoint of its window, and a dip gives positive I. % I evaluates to 0.6 kPa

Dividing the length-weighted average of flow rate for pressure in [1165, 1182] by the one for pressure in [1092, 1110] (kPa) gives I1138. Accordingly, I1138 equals 1.02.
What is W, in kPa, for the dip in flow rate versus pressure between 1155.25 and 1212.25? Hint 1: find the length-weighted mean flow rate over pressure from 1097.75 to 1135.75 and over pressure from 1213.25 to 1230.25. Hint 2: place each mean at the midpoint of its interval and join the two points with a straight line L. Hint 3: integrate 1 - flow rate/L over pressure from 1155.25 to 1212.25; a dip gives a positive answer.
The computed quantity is 0.3 kPa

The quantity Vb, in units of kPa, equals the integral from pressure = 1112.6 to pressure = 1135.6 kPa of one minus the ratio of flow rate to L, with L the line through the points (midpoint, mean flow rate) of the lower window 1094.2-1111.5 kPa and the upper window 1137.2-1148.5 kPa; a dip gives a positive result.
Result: -0.1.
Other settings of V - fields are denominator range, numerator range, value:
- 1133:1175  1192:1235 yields 1.03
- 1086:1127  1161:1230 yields 1.02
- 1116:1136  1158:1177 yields 1.00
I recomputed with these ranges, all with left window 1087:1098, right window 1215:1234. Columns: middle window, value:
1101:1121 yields -0.1 kPa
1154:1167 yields 0.2 kPa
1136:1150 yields 0.0 kPa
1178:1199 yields -0.1 kPa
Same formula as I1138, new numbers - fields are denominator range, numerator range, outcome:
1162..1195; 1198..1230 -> 1.02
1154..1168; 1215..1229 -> 1.03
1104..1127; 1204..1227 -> 1.03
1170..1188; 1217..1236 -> 1.02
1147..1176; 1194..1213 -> 1.03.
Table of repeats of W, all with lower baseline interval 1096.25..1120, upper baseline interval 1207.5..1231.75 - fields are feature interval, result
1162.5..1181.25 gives 0.2 kPa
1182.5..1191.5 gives -0.1 kPa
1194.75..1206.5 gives -0.1 kPa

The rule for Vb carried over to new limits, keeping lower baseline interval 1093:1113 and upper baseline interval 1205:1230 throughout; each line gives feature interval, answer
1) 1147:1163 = 0.18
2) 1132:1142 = 0.10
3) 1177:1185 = -0.02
